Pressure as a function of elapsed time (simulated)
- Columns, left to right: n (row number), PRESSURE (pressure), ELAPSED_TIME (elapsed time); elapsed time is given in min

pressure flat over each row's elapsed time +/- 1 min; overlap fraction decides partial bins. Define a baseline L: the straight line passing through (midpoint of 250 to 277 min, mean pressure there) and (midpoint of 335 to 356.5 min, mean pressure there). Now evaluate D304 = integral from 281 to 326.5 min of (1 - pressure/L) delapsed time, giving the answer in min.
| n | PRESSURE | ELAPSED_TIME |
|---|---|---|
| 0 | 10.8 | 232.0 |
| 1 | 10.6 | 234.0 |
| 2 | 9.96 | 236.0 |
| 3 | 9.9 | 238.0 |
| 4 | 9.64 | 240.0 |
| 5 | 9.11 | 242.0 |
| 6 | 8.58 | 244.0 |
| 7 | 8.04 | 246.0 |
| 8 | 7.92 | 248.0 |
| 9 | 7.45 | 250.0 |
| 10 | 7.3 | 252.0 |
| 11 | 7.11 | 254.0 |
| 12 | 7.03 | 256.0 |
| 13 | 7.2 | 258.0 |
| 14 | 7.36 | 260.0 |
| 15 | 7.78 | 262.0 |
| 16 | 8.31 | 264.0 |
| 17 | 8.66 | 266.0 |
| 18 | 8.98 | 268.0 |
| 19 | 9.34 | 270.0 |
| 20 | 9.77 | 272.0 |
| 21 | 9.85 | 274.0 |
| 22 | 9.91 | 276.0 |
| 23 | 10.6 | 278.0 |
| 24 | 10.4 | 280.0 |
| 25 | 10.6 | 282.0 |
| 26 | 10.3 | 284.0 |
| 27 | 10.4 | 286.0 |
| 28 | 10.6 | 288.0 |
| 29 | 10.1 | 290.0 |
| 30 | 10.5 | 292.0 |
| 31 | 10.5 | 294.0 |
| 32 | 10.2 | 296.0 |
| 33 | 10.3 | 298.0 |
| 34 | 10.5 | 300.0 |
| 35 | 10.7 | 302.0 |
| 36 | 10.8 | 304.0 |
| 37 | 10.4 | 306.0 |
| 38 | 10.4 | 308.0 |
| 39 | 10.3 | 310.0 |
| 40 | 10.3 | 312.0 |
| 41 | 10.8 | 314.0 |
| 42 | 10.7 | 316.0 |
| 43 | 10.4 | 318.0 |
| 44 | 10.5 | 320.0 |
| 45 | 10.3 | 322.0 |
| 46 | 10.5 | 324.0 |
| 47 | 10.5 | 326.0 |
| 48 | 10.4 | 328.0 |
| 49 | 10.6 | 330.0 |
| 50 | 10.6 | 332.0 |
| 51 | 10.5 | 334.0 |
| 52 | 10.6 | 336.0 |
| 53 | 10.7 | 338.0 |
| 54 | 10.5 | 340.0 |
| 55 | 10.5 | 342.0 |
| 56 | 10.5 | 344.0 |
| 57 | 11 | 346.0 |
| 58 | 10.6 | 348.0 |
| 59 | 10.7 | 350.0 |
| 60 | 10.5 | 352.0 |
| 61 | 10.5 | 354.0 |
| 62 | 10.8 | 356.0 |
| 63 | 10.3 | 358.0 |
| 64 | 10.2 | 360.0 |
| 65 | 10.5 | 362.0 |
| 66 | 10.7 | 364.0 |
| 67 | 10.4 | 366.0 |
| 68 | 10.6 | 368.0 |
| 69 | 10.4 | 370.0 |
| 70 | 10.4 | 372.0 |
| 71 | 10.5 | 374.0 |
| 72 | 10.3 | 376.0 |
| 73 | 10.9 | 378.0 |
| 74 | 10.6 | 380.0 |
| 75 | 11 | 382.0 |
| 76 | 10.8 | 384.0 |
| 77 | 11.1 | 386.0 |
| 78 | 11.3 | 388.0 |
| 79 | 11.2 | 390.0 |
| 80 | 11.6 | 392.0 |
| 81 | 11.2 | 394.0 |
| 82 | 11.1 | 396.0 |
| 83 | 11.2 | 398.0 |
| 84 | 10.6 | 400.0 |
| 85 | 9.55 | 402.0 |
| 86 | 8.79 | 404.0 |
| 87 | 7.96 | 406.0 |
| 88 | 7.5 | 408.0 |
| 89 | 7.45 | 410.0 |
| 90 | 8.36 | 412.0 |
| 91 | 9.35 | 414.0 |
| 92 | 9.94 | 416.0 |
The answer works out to -4.9 min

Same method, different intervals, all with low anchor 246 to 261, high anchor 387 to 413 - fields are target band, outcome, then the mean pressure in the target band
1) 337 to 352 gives -2.9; 10.6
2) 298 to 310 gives -3.3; 10.5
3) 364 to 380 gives -2.0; 10.5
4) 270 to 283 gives -3.9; 10.1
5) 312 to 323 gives -2.7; 10.5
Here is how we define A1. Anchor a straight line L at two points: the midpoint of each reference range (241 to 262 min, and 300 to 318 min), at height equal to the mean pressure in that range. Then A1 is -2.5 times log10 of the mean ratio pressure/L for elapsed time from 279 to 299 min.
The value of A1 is -0.09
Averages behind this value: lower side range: 7.71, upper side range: 10.5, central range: 10.4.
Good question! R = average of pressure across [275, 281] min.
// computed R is 10.3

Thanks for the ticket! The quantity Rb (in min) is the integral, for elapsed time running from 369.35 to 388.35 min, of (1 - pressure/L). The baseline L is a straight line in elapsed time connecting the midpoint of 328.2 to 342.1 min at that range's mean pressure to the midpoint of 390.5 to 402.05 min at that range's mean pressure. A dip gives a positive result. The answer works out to 0.3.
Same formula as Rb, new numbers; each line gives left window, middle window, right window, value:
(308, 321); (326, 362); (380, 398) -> 0.64 min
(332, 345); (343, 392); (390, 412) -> -2.54 min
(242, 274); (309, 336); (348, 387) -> -2.57 min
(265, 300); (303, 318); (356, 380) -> -0.46 min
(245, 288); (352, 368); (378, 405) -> -0.33 min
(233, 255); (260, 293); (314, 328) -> -0.75 min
